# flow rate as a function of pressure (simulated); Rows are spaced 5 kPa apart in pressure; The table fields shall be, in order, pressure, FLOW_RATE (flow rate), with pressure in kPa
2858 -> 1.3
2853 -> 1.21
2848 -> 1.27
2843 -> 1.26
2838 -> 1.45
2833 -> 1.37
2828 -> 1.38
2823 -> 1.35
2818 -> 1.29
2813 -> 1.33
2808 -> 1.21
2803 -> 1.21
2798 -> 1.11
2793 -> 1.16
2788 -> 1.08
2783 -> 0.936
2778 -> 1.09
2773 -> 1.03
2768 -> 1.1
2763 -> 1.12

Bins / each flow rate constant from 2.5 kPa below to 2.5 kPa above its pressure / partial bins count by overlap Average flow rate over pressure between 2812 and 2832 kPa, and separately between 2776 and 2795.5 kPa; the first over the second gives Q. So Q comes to 1.3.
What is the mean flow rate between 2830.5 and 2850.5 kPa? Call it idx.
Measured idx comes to 1.34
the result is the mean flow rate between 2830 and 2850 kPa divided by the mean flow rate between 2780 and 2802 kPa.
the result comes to 1.24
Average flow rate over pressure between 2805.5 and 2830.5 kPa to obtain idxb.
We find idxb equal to 1.31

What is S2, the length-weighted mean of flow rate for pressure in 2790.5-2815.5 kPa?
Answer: 1.2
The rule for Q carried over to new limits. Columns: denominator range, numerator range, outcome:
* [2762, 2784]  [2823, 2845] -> 1.29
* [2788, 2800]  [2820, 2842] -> 1.22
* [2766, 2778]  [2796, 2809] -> 1.10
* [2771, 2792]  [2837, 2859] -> 1.23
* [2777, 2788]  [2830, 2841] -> 1.38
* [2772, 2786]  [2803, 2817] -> 1.24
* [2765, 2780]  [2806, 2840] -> 1.25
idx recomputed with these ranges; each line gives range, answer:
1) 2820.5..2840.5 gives 1.39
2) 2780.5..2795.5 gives 1.06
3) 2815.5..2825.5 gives 1.32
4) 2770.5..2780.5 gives 1.06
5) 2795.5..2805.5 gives 1.16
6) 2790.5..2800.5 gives 1.14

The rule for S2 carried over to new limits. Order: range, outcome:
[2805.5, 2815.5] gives 1.27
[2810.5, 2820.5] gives 1.31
